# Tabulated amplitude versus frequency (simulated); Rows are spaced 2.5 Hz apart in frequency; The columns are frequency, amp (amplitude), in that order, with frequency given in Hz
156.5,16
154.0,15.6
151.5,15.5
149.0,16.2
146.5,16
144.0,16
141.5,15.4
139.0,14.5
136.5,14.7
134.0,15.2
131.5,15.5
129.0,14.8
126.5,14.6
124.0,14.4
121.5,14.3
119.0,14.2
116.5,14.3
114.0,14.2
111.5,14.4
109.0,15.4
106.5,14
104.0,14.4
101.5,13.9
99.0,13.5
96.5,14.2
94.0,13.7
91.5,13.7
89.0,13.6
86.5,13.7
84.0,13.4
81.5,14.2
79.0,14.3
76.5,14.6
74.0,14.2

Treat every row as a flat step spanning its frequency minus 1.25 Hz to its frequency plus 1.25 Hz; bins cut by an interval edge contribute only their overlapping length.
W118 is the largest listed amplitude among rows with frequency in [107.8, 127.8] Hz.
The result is 15.4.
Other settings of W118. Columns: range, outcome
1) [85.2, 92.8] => 13.7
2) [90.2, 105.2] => 14.4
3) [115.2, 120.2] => 14.3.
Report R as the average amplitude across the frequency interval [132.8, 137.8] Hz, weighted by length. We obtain 14.9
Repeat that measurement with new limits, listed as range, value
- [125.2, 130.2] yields 14.7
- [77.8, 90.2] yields 13.8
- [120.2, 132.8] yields 14.7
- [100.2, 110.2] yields 14.4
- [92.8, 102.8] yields 13.8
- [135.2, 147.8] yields 15.3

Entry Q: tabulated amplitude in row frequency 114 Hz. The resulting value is 14.2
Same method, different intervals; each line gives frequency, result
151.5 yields 15.5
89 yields 13.6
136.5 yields 14.7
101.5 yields 13.9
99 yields 13.5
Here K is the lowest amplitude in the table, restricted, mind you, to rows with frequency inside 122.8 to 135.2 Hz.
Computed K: 14.4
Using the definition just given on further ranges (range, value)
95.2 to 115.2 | 13.5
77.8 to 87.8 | 13.4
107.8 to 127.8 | 14.2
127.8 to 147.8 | 14.5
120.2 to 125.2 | 14.3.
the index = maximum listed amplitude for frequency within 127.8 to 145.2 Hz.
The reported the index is 16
